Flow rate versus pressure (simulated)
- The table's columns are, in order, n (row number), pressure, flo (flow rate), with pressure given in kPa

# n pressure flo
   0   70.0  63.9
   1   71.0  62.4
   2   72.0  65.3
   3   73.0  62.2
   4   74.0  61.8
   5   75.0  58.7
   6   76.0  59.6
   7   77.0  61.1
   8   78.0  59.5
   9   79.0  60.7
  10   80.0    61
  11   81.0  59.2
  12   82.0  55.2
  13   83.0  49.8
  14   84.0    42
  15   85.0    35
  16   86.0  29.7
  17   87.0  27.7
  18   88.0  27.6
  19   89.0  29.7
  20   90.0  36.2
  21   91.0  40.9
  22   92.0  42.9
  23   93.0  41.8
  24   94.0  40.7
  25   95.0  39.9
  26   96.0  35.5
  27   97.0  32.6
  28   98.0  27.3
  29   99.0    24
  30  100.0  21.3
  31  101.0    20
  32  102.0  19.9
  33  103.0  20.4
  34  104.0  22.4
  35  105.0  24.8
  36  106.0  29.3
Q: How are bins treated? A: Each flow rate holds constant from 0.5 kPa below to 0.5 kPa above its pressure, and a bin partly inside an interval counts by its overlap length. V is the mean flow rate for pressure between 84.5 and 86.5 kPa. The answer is 32.4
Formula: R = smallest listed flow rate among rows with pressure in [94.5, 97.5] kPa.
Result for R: 32.6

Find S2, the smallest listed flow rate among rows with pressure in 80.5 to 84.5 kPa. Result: 42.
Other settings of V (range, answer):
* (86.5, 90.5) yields 30.3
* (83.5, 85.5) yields 38.5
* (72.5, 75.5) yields 60.9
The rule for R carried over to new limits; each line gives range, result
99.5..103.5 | 19.9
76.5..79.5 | 59.5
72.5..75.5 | 58.7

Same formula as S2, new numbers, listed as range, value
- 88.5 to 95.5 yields 29.7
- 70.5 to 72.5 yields 62.4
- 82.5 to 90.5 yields 27.6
